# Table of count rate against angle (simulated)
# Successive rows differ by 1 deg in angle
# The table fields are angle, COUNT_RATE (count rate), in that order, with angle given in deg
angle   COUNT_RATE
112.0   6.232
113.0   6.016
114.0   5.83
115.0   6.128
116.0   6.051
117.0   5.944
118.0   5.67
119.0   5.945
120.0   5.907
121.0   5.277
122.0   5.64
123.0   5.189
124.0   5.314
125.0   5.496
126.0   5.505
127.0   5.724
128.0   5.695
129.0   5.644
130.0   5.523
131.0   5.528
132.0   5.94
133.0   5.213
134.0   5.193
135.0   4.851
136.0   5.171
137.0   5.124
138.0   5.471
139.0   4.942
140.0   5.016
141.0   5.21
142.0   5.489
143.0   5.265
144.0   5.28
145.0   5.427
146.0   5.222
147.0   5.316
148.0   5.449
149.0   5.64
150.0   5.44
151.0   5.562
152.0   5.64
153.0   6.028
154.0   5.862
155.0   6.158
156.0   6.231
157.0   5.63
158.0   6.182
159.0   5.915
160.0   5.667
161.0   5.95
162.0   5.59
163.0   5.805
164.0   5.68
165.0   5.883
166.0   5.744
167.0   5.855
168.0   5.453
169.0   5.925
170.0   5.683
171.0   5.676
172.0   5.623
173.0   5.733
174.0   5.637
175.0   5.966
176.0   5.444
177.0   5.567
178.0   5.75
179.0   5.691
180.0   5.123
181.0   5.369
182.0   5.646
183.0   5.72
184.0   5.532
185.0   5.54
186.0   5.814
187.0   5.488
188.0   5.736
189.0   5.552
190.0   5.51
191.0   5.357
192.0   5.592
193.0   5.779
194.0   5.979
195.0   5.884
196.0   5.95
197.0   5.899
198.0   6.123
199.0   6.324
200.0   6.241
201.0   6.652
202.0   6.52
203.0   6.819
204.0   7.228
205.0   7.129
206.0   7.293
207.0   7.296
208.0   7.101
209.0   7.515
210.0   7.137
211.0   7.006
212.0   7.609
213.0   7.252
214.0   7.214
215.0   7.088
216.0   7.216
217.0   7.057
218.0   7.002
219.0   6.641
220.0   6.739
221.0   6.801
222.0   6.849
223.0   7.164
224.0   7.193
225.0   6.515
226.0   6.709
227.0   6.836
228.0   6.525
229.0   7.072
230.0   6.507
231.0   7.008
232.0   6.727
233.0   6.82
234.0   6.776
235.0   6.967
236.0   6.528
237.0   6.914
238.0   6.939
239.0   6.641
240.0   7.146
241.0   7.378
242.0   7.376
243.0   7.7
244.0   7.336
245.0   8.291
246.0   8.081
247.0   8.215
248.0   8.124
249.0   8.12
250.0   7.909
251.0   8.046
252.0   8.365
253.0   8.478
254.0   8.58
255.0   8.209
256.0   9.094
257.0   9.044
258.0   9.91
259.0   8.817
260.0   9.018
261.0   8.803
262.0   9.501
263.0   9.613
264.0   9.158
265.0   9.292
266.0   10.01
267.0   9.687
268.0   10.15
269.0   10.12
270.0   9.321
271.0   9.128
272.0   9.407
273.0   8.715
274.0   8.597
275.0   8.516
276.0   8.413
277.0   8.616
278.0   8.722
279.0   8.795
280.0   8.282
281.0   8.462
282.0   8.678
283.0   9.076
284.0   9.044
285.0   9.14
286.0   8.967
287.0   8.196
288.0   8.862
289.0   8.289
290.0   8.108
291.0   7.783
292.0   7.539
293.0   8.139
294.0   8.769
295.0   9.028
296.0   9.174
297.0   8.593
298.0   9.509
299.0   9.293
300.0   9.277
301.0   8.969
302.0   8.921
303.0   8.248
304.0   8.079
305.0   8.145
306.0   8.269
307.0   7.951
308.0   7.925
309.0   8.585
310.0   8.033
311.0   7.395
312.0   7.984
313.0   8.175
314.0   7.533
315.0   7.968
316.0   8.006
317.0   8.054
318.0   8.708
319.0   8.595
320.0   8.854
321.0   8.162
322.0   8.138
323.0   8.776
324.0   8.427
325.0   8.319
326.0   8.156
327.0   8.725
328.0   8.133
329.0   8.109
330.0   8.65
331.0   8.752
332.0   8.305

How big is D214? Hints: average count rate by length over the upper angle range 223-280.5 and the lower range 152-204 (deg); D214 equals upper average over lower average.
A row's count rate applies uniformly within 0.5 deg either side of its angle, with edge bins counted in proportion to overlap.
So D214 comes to 1.4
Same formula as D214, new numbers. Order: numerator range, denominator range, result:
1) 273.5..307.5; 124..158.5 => 1.56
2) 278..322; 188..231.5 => 1.27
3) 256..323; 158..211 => 1.45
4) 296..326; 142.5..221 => 1.38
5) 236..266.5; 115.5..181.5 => 1.49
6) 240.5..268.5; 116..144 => 1.59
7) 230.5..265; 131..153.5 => 1.49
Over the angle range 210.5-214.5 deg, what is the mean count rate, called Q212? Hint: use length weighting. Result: 7.27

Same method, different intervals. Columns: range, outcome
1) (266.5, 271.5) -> 9.68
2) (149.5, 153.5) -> 5.67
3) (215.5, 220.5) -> 6.93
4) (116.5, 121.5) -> 5.75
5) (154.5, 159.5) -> 6.02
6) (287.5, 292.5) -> 8.12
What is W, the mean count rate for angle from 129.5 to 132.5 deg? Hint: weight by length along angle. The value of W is 5.66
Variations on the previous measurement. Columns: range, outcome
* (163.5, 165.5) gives 5.78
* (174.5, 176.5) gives 5.71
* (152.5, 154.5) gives 5.95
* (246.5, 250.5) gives 8.09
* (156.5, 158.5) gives 5.91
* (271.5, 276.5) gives 8.73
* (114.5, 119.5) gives 5.95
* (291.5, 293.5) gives 7.84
